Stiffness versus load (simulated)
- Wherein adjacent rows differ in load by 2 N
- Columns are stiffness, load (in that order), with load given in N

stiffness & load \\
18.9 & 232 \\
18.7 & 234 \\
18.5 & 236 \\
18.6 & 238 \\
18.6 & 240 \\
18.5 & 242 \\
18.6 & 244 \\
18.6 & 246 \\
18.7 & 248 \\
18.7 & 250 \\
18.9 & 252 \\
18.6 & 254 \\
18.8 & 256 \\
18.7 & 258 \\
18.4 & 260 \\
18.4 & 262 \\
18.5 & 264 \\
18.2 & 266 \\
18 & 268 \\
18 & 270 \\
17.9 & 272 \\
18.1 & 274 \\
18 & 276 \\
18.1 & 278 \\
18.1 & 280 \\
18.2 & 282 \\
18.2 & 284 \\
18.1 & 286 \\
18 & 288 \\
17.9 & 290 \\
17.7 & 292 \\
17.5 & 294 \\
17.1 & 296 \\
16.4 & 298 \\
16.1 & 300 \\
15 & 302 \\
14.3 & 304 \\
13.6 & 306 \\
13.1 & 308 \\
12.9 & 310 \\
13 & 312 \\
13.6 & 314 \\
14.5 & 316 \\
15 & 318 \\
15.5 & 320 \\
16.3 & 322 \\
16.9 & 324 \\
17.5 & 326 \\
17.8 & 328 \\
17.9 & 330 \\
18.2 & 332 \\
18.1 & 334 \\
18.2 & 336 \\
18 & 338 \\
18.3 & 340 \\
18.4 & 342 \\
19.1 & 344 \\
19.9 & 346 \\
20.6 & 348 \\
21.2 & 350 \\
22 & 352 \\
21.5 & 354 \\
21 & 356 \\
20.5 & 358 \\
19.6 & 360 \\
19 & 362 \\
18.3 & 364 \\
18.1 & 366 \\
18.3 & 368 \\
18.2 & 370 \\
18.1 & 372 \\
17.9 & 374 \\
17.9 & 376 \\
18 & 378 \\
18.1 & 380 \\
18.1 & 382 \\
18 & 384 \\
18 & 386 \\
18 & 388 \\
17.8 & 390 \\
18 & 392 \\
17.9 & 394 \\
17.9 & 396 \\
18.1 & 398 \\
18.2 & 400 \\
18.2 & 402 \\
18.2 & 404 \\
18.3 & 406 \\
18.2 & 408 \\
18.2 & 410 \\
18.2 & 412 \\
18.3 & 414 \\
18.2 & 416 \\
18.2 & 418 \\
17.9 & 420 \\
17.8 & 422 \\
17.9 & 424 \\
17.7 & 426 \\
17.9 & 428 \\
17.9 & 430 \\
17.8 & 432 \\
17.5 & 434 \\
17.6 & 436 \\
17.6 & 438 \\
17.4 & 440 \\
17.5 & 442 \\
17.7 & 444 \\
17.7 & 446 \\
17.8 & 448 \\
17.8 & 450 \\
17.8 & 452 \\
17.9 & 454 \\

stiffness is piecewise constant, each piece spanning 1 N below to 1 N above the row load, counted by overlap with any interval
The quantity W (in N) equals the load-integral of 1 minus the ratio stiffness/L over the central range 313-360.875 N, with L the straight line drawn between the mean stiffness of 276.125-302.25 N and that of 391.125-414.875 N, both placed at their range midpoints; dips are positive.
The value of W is -1.4 N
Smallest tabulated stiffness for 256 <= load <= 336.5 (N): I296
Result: 12.9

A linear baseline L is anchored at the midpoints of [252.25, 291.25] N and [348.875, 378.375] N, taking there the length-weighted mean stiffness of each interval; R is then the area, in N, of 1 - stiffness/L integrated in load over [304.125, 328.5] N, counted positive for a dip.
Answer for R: 5.0 N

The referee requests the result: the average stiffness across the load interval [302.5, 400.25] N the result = 17.7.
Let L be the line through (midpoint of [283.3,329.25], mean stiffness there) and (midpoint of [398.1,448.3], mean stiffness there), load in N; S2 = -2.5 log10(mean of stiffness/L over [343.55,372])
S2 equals -0.18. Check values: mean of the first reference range 15.9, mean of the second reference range 17.9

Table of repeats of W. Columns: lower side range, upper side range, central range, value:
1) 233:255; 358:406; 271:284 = 0.3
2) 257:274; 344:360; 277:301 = 1.7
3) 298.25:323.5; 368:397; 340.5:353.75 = -3.2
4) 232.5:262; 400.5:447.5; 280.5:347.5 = 6.0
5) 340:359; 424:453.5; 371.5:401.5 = 1.9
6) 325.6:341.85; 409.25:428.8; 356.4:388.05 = -0.7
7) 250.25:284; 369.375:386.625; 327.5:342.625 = 0.0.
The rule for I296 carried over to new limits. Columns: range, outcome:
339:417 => 17.8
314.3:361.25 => 14.5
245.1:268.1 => 18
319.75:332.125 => 15.5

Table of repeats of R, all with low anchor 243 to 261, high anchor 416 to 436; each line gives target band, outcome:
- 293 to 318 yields 4.95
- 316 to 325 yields 1.26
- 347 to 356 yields -1.53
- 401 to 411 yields -0.15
